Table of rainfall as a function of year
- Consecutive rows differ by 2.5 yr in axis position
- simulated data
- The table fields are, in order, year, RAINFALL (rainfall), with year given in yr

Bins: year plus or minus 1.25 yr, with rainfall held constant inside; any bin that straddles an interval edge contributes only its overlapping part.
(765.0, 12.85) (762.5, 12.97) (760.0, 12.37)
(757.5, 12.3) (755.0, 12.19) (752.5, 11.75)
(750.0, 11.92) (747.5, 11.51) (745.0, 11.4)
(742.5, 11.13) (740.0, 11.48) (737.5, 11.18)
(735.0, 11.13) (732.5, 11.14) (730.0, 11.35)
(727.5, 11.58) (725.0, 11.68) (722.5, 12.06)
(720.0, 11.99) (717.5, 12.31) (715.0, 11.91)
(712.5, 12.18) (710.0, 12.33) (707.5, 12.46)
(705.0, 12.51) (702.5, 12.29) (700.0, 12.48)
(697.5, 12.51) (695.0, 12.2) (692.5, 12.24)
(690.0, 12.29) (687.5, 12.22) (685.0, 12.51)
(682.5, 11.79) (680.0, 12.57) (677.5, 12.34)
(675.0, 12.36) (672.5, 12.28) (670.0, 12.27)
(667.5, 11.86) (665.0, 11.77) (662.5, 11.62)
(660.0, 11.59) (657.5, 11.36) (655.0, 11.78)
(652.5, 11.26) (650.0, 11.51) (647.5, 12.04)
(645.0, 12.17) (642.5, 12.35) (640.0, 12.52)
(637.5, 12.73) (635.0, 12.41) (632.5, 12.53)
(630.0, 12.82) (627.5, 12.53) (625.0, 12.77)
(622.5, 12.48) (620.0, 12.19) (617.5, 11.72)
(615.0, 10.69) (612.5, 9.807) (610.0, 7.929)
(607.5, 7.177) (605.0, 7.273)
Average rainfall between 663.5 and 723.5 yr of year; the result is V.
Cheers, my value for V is 12.2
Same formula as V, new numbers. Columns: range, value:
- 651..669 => 11.6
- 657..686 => 12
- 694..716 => 12.3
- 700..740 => 11.9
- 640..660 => 11.8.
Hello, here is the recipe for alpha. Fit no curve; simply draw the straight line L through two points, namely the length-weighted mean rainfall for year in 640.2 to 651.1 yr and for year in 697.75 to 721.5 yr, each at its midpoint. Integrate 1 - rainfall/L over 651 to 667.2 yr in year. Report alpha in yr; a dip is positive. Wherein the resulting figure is 0.7 yr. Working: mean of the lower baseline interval 12.1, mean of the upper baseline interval 12.3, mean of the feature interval 11.6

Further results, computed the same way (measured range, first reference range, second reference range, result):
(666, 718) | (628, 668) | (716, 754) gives -2.09 yr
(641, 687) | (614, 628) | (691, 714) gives 0.90 yr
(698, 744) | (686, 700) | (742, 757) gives 0.63 yr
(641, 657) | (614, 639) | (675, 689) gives 0.60 yr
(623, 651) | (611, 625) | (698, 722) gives -1.92 yr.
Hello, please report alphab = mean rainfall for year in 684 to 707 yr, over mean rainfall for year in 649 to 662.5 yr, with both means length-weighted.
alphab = 1.1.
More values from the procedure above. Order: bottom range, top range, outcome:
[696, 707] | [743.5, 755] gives 0.94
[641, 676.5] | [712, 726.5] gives 1.01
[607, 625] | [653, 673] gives 1.11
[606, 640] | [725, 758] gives 1.01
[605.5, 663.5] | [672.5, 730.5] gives 1.06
